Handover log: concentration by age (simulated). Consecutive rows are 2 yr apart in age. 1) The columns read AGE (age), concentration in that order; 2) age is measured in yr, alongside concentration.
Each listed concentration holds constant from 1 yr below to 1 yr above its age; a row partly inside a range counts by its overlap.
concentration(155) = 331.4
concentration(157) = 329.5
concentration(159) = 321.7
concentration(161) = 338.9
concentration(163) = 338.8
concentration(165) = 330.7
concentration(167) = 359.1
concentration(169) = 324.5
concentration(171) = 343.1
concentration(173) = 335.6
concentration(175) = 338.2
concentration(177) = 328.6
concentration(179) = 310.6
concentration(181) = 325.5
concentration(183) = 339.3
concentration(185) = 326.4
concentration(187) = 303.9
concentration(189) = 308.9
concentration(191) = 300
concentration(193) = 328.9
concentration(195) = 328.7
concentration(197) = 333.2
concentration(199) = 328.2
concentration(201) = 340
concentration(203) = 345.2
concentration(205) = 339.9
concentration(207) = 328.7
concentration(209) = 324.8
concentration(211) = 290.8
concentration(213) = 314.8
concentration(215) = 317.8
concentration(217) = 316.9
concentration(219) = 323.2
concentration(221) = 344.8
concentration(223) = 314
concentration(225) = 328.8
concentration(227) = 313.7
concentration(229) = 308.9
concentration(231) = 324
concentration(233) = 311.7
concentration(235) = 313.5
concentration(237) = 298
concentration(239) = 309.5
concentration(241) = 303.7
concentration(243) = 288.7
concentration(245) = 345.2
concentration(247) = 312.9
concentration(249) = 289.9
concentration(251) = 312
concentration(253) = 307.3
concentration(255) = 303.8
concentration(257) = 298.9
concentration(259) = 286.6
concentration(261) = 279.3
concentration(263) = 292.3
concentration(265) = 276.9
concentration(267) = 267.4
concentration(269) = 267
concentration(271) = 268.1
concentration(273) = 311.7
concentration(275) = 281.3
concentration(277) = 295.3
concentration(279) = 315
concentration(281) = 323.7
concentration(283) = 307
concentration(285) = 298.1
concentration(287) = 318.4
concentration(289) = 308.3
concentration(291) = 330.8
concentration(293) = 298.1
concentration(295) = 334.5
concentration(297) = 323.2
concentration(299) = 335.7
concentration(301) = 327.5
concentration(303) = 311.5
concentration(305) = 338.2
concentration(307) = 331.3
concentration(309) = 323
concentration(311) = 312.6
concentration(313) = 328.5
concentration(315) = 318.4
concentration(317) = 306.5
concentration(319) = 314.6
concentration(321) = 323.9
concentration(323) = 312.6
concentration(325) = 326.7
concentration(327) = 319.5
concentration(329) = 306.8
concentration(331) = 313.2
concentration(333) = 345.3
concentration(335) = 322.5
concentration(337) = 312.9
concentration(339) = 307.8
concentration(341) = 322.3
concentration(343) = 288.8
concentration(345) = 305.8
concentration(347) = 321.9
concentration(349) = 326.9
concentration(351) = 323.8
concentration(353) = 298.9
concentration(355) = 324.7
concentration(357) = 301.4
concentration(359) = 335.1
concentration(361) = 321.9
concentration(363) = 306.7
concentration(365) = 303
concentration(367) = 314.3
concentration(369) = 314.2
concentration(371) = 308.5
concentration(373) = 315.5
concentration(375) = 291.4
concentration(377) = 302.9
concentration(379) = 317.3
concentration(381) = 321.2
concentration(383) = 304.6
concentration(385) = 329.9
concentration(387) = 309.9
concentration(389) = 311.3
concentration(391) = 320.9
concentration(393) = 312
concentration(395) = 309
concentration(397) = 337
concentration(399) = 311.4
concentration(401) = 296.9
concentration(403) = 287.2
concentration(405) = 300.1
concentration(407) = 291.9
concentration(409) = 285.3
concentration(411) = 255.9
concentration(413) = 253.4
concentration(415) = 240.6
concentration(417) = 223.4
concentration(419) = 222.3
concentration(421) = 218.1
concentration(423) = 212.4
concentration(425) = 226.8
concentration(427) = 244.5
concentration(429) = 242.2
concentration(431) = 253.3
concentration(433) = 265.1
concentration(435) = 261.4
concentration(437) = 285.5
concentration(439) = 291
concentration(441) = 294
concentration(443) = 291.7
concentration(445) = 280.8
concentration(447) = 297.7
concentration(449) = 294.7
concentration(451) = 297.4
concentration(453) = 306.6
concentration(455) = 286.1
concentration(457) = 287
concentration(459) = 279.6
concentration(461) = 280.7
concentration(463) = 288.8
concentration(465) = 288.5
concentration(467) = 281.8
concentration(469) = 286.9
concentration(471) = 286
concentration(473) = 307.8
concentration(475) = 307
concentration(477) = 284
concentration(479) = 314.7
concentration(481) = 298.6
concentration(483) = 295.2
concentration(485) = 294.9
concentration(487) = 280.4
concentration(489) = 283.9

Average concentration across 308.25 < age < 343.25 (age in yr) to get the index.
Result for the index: 318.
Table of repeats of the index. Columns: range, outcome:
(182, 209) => 327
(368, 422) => 292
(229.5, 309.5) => 307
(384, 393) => 317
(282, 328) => 320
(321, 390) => 315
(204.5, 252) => 315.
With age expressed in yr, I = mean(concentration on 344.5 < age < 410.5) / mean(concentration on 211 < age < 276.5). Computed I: 1.0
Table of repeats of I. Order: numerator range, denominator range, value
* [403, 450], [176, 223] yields 0.81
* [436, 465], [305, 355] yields 0.91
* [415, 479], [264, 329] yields 0.88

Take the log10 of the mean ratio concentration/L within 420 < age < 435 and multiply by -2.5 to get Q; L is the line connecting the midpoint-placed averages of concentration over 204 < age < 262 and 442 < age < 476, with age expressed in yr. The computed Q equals 0.22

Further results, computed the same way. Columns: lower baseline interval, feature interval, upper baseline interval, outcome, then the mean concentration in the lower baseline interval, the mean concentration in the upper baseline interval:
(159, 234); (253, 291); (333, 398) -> 0.09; 326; 314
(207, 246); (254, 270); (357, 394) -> 0.11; 316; 313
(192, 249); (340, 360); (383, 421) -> -0.06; 320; 287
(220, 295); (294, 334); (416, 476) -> -0.10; 305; 273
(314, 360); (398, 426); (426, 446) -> 0.09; 317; 271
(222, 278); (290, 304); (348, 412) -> -0.07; 300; 309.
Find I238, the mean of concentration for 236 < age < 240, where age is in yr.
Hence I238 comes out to 304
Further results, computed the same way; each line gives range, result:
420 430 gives 229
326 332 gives 313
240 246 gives 313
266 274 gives 279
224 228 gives 321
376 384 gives 312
